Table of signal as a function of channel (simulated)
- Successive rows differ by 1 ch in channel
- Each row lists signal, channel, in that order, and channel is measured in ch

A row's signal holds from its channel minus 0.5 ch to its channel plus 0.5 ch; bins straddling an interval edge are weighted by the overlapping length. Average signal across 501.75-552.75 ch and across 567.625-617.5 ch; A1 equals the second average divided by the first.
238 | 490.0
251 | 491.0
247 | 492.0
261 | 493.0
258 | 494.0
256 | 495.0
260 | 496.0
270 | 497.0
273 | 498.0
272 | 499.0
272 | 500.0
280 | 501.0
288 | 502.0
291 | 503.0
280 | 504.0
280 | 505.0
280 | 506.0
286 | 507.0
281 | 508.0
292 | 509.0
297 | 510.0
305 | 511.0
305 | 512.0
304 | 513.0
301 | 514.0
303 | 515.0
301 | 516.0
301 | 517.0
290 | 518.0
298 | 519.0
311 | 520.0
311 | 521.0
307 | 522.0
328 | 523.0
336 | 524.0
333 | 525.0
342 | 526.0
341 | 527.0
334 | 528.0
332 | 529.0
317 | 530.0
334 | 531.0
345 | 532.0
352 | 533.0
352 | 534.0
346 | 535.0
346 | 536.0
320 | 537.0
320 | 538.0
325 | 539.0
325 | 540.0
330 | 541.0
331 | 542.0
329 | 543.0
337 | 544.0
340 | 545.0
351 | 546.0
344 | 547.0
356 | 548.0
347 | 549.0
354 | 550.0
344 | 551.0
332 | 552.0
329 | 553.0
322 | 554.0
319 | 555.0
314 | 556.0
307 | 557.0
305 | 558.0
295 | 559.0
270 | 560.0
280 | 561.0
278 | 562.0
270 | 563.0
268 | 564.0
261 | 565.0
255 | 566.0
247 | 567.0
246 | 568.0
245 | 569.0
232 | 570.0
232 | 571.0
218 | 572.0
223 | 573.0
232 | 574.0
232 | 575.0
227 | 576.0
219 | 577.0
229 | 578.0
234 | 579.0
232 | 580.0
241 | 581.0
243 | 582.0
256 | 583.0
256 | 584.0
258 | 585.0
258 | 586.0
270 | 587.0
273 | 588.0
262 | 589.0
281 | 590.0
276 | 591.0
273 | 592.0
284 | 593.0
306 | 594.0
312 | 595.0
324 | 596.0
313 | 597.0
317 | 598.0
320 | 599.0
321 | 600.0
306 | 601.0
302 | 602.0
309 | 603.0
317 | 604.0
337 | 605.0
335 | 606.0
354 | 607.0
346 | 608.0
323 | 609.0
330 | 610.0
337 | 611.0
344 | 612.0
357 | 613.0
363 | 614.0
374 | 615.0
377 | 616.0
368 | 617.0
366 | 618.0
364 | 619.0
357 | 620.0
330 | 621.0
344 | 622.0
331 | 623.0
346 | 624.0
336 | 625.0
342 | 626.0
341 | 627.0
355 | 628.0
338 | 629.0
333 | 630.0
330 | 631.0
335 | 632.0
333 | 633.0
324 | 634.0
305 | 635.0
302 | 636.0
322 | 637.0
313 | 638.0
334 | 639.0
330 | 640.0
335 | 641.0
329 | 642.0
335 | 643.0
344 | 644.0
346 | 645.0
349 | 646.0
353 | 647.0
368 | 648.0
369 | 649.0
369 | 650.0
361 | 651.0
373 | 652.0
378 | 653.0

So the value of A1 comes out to 0.9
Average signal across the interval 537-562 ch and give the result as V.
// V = 324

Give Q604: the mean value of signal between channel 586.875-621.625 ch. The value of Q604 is 324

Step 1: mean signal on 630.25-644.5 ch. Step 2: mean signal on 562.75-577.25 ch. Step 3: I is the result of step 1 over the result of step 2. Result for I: 1.36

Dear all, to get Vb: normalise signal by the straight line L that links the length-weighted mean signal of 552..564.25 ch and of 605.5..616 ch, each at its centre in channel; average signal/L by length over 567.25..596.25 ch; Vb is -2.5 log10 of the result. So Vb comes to 0.26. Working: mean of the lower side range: 298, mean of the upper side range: 348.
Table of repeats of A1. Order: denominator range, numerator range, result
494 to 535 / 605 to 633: 1.14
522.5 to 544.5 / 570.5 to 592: 0.74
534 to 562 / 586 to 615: 0.96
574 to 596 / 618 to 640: 1.29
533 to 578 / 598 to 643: 1.13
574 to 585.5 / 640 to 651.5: 1.47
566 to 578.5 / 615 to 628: 1.51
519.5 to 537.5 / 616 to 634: 1.04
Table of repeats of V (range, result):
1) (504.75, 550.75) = 322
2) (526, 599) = 294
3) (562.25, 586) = 242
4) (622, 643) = 331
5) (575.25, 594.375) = 256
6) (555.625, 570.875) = 270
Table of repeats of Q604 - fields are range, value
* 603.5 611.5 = 335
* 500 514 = 290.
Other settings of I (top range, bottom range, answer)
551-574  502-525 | 0.92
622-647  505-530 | 1.08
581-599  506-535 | 0.89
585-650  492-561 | 1.05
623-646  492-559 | 1.07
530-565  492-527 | 1.10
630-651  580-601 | 1.20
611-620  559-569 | 1.37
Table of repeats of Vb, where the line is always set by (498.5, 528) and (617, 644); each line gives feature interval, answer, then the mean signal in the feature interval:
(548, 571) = 0.08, 292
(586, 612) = 0.06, 309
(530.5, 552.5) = -0.10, 339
